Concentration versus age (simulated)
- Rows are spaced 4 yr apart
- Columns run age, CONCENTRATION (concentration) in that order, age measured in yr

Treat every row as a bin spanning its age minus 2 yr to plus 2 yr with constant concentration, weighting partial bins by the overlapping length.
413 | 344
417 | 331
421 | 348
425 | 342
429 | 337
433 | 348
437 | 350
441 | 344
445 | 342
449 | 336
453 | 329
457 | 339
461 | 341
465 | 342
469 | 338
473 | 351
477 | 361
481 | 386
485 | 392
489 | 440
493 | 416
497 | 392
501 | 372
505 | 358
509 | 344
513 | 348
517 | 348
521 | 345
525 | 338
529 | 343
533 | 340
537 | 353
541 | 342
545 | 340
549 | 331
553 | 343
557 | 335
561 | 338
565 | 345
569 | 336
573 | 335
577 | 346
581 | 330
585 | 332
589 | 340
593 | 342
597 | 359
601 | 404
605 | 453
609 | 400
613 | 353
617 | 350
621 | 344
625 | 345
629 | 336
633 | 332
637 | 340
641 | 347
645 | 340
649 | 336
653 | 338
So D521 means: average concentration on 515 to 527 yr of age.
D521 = 344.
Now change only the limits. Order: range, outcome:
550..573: 339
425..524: 358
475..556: 361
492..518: 367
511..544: 344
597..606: 410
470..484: 366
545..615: 354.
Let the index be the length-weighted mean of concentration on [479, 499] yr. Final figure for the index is 405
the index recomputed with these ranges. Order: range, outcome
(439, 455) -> 338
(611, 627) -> 348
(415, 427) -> 340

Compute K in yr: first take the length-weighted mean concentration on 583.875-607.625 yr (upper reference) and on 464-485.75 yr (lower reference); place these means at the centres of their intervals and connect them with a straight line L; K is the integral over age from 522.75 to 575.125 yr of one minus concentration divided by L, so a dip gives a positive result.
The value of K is 4.1 yr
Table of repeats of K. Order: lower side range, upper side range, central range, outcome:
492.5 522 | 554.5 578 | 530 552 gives 0.51 yr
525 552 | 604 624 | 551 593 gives 2.10 yr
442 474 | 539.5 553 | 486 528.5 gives -3.86 yr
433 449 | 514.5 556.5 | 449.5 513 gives -4.06 yr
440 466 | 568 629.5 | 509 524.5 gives 0.05 yr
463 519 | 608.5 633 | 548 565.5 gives 1.06 yr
